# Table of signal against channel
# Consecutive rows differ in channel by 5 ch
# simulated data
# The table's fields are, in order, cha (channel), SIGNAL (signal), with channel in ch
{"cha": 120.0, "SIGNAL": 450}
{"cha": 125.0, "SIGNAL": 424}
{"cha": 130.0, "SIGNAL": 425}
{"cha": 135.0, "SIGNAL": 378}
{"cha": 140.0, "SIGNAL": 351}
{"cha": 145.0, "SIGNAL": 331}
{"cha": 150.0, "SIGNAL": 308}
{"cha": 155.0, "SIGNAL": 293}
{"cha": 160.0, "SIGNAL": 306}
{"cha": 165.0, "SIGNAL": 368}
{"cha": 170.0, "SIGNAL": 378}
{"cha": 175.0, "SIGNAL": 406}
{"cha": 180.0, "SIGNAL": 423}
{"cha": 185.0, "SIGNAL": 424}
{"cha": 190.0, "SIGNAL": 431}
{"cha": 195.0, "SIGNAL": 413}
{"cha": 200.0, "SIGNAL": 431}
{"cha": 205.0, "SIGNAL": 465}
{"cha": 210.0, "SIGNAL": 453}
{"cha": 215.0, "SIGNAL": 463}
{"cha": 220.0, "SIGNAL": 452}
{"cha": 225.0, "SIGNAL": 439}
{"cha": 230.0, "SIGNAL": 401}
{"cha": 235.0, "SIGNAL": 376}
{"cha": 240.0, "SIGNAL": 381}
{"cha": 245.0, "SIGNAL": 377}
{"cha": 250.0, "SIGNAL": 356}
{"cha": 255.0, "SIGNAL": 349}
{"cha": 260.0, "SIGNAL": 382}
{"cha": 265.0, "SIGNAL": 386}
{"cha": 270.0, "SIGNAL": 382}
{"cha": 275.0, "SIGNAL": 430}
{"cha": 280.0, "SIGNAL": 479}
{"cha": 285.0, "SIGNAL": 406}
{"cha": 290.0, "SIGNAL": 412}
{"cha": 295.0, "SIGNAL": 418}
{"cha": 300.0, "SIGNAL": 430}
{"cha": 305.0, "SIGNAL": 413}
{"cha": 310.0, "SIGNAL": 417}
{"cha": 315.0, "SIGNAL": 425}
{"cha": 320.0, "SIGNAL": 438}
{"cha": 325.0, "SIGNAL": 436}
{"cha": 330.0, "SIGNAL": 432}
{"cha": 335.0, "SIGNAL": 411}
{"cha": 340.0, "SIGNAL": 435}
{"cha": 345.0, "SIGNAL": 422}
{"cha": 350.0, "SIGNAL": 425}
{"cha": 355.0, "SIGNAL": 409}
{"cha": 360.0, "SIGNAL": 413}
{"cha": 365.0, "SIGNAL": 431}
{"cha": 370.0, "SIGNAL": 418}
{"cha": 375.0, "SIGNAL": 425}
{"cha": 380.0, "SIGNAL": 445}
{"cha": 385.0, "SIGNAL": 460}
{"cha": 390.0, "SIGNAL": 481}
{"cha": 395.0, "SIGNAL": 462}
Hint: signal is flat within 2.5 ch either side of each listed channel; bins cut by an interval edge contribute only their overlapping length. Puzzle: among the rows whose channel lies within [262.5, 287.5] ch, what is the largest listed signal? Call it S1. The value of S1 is 479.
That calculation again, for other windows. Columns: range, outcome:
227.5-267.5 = 401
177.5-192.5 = 431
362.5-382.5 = 445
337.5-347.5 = 435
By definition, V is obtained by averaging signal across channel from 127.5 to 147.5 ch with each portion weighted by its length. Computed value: 371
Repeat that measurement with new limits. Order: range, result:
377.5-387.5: 452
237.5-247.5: 379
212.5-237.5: 426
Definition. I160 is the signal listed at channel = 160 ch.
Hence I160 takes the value 306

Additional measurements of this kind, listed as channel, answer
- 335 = 411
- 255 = 349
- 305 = 413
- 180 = 423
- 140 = 351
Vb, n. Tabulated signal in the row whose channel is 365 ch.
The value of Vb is 431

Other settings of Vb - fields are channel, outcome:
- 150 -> 308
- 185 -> 424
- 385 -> 460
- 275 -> 430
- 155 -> 293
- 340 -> 435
